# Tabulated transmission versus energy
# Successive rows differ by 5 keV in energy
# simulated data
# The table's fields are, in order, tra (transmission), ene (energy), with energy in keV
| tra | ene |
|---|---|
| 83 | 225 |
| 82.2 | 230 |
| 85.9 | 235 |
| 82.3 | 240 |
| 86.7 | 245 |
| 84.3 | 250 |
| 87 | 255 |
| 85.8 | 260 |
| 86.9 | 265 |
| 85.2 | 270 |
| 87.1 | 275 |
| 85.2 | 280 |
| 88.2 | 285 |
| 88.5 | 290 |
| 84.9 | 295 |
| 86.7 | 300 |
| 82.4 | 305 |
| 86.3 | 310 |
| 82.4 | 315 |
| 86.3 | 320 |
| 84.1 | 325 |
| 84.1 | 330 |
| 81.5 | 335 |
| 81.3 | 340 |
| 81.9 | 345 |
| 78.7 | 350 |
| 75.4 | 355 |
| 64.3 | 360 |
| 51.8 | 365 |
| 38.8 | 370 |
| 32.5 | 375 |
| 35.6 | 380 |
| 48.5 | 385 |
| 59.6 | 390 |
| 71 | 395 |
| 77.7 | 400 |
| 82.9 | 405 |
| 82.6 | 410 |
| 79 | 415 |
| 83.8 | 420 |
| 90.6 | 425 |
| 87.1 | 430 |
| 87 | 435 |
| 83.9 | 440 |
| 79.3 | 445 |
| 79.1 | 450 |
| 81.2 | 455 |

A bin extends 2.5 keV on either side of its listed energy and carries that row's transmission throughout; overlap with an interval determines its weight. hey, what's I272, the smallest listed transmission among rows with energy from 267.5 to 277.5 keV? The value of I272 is 85.2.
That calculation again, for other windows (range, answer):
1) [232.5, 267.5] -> 82.3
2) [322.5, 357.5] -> 75.4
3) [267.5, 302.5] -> 84.9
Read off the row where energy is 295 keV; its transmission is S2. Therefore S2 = 84.9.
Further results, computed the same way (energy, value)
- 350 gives 78.7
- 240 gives 82.3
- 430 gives 87.1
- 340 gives 81.3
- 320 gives 86.3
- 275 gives 87.1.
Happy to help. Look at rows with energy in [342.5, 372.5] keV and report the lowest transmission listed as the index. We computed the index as 38.8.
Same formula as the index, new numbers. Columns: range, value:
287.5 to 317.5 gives 82.4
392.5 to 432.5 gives 71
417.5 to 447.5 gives 79.3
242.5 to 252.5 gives 84.3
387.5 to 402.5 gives 59.6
